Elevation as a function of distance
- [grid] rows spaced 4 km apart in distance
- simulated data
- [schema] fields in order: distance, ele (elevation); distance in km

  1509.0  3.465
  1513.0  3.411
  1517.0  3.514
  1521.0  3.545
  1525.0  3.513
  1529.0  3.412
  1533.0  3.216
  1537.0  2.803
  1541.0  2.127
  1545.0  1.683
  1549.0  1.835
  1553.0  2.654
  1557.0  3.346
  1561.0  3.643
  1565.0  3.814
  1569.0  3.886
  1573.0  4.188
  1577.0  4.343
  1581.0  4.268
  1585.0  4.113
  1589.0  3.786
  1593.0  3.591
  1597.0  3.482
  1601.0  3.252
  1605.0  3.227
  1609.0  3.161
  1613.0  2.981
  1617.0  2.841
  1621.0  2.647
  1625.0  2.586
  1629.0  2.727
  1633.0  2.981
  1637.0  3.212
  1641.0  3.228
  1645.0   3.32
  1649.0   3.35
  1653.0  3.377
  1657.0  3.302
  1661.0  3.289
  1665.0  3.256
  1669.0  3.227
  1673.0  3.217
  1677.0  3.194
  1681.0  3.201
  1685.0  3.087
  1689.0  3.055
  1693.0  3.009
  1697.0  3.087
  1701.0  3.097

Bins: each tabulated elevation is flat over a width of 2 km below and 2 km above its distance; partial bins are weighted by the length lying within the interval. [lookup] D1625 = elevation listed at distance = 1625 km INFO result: 2.586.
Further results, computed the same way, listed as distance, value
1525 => 3.513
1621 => 2.647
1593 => 3.591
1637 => 3.212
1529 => 3.412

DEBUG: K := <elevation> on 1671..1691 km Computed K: 3.15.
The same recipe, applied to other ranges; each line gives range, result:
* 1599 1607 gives 3.24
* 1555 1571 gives 3.67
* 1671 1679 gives 3.21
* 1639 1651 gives 3.3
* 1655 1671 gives 3.27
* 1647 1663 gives 3.33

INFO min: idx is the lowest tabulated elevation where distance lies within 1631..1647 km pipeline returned 2.981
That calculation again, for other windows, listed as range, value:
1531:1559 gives 1.683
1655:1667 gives 3.256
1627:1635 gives 2.727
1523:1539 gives 2.803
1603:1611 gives 3.161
